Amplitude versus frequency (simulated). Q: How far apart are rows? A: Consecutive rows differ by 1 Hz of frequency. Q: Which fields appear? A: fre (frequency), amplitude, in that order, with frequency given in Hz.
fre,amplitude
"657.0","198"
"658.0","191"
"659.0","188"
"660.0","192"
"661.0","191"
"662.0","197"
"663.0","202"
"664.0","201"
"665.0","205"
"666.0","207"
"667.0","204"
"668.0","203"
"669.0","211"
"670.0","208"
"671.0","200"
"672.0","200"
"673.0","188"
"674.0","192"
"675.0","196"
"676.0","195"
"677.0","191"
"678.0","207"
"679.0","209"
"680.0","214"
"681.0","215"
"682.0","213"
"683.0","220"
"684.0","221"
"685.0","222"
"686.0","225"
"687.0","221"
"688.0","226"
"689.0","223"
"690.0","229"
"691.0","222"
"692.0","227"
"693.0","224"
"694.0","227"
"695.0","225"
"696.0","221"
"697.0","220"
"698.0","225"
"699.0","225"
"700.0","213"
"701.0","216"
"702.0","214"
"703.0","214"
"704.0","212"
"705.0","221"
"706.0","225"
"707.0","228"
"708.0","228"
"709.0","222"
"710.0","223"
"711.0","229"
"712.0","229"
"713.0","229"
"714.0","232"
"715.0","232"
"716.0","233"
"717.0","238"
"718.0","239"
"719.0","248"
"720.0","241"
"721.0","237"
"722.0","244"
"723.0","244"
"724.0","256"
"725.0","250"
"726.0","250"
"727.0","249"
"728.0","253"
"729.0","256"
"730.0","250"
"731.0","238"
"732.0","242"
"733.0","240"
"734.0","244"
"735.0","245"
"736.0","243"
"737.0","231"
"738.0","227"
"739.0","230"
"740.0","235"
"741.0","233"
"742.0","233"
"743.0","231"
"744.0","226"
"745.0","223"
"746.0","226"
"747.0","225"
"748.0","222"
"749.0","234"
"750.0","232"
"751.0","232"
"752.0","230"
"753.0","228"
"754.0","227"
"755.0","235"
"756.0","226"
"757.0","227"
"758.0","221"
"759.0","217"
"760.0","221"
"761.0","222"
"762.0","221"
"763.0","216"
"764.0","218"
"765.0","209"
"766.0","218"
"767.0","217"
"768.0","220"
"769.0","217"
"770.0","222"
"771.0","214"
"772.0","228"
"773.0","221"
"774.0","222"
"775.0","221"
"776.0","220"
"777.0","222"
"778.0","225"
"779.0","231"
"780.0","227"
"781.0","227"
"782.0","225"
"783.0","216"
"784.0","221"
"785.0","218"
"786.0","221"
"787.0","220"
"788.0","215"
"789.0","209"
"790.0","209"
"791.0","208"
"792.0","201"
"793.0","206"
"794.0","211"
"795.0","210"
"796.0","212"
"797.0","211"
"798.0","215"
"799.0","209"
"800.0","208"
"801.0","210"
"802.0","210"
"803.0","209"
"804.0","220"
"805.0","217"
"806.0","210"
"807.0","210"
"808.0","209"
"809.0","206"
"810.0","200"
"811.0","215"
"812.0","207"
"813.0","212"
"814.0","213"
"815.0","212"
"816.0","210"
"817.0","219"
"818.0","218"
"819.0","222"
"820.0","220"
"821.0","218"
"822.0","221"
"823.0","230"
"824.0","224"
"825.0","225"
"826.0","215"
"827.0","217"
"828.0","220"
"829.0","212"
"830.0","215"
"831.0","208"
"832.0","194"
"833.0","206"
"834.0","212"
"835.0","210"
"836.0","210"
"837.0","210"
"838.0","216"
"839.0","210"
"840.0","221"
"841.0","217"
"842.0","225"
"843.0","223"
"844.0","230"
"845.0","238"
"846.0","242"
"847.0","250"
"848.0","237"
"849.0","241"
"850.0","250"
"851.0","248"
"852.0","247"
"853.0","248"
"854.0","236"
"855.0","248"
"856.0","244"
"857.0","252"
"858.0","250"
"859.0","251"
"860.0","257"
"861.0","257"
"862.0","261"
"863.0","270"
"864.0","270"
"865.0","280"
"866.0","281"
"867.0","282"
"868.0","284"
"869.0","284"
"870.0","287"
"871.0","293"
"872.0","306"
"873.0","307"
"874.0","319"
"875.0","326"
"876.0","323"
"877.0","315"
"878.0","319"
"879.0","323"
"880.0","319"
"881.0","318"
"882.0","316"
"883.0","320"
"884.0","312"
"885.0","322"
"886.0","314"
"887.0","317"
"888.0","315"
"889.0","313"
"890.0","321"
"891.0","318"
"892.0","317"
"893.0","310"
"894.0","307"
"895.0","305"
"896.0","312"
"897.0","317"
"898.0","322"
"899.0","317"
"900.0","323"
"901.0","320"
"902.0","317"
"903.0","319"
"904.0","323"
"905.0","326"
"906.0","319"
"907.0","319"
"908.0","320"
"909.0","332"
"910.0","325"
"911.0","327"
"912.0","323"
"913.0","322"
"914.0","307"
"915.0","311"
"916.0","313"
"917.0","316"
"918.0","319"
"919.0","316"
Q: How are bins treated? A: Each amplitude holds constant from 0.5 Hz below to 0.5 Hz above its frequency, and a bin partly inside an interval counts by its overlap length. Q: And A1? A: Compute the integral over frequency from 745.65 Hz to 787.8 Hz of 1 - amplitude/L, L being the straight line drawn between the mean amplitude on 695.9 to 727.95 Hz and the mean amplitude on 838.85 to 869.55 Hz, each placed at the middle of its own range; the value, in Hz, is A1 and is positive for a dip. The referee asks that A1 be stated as 2.8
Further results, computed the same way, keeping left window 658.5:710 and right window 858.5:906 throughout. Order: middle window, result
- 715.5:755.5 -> -0.2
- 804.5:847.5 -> 9.6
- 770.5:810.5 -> 7.1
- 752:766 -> 1.4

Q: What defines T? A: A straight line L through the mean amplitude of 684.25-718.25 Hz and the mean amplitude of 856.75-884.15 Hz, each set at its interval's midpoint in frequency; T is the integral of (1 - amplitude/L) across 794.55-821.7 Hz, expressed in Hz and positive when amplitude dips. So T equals 5.6 Hz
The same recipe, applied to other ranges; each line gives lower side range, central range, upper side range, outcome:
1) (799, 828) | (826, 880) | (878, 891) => 4.0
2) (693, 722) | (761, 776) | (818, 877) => 1.0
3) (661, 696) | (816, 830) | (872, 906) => 3.2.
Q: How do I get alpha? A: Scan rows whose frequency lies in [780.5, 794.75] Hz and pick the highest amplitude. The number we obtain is 227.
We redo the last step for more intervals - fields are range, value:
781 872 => 306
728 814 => 256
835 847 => 250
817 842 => 230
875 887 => 326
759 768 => 222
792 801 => 215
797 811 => 220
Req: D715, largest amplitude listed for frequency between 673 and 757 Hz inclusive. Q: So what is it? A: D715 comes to 256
